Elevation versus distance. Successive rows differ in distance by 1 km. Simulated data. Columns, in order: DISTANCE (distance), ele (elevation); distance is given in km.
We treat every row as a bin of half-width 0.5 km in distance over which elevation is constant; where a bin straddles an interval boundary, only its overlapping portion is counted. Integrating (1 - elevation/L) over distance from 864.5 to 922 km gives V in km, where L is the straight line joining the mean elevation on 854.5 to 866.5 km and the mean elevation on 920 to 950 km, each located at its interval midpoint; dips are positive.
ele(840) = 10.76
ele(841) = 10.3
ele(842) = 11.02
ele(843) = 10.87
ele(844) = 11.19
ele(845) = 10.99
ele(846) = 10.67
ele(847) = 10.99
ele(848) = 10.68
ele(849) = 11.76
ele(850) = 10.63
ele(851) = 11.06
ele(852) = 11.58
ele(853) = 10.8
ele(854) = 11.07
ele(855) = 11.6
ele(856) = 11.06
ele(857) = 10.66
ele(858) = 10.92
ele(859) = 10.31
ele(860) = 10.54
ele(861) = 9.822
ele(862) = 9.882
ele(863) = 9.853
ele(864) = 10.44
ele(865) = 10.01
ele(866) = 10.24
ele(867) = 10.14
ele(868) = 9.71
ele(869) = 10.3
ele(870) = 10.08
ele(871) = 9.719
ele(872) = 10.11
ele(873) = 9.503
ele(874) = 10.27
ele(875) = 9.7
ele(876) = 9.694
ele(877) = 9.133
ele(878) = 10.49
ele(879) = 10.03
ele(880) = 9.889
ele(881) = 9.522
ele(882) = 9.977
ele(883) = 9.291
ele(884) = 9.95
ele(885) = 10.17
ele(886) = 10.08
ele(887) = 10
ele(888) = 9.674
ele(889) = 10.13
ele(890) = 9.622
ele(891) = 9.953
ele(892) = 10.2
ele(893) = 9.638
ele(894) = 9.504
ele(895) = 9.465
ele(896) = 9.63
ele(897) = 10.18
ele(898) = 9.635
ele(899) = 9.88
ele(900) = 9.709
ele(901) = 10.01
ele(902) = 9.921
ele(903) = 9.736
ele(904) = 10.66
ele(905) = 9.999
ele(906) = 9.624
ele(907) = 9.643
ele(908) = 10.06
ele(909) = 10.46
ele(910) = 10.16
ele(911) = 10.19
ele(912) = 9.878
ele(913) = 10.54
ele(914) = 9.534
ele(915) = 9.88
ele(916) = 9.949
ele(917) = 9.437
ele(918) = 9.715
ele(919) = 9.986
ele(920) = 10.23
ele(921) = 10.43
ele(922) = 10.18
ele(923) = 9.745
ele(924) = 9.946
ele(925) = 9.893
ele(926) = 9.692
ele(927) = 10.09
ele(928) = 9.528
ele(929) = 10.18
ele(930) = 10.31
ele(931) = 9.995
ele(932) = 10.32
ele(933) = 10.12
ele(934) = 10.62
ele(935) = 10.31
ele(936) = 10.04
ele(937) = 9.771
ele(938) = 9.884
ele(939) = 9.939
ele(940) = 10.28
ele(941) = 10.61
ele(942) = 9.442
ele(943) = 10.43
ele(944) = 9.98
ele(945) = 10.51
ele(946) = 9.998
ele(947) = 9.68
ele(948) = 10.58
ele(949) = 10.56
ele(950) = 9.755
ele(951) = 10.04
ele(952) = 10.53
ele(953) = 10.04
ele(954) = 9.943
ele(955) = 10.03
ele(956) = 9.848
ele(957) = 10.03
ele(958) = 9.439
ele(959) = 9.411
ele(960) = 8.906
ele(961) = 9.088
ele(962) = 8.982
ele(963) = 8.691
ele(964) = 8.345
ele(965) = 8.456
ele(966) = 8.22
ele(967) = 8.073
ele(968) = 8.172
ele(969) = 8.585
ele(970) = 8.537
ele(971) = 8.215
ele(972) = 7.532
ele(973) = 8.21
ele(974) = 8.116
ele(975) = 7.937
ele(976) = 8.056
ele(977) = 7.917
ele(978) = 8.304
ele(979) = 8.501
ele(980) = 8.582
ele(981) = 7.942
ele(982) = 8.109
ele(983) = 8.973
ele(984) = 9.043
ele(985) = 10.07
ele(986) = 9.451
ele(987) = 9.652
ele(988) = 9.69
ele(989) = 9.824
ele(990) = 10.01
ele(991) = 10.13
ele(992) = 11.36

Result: 2.1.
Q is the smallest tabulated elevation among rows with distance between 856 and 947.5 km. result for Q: 9.133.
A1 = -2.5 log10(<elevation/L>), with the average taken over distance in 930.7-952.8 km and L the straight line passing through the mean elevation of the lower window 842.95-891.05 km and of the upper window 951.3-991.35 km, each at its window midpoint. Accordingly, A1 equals -0.09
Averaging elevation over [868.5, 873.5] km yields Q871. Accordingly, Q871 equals 9.94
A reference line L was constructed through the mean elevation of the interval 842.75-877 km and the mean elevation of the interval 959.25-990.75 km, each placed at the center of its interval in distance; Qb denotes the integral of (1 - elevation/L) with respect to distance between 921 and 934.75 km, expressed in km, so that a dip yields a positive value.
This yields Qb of -1.0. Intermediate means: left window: 10.5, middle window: 10.1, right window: 8.67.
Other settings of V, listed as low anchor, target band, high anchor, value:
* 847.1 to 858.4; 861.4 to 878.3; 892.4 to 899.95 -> 0.9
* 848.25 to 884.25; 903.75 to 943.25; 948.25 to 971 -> -1.6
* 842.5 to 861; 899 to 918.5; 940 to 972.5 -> 0.3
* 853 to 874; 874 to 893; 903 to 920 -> 0.6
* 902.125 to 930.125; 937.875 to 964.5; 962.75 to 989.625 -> -1.9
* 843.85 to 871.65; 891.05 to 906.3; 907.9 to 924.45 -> 0.5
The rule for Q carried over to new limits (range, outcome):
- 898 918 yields 9.437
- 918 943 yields 9.442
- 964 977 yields 7.532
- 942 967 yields 8.073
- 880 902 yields 9.291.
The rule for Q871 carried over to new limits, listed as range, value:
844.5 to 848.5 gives 10.8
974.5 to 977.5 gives 7.97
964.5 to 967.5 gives 8.25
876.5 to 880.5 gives 9.89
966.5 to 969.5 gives 8.28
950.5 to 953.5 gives 10.2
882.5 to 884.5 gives 9.62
